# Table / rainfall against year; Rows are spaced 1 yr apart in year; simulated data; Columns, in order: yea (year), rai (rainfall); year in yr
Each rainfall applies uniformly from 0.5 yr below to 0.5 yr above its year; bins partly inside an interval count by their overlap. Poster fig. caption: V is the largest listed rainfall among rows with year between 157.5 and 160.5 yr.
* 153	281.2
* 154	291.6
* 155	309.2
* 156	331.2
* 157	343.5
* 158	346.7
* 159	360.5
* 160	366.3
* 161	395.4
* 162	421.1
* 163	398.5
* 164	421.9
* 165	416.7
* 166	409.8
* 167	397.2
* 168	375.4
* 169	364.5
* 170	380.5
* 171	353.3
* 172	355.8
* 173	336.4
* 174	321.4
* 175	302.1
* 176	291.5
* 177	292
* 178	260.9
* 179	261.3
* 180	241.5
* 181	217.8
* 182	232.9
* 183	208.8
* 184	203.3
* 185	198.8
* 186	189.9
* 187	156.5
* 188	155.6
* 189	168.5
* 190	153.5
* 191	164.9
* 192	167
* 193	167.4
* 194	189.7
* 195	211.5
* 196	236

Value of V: 366.3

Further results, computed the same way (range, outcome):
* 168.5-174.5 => 380.5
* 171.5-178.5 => 355.8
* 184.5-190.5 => 198.8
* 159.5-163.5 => 421.1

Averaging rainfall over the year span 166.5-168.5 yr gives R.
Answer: 386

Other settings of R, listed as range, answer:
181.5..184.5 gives 215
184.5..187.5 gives 182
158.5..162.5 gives 386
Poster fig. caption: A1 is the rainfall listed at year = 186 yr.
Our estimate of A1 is 189.9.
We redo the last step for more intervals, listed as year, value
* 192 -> 167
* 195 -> 211.5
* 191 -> 164.9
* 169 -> 364.5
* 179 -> 261.3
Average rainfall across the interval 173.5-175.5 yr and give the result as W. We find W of 312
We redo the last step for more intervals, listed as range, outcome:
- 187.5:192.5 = 162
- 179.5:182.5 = 231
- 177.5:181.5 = 245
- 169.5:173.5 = 356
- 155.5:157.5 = 337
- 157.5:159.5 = 354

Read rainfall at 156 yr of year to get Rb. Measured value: 331.2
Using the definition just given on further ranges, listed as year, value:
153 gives 281.2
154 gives 291.6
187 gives 156.5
